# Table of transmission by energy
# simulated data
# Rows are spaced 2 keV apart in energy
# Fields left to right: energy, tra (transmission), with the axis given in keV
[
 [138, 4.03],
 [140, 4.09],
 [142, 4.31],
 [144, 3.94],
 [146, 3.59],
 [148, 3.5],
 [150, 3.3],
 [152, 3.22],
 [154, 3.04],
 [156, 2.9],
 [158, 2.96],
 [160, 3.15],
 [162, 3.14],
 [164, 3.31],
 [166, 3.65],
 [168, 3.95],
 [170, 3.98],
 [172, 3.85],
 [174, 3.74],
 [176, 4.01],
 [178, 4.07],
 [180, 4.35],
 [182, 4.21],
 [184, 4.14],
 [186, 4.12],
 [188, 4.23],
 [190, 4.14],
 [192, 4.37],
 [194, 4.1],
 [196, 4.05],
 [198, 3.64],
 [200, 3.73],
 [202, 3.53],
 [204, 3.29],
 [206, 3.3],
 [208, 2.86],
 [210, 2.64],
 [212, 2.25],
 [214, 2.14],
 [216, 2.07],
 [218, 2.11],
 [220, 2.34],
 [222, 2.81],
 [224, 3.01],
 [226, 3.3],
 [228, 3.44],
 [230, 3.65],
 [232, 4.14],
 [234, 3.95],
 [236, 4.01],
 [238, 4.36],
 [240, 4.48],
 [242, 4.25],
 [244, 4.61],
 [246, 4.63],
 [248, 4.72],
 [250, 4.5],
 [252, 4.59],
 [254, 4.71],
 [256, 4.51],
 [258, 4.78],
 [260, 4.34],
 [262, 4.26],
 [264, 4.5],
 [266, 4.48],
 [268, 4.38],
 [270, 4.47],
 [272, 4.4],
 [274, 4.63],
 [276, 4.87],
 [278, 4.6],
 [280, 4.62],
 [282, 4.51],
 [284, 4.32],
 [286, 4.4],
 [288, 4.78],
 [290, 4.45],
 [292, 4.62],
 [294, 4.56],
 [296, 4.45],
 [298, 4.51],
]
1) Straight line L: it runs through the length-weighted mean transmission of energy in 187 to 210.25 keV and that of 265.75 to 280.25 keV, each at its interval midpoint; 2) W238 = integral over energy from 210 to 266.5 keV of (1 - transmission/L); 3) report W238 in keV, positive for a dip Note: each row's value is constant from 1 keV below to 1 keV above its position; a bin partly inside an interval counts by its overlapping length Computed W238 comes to 5.3 keV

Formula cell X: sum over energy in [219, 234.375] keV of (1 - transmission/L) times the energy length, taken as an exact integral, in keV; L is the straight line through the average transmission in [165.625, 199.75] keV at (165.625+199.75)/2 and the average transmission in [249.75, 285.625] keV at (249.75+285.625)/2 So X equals 3.5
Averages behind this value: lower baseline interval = 4.04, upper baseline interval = 4.52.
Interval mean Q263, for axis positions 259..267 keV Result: 4.39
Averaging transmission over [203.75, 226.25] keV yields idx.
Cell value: 2.64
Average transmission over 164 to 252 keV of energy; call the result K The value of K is 3.7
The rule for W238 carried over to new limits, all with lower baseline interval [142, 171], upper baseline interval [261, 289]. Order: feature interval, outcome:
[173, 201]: -2.7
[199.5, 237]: 8.7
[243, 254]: -0.9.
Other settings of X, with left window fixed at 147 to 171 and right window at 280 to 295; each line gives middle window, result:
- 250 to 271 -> -1.11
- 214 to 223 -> 3.66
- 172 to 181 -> -1.33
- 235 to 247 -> -0.85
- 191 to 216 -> 3.09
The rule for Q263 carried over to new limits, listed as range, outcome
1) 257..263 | 4.46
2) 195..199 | 3.84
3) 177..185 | 4.19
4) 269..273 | 4.44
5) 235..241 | 4.28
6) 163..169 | 3.64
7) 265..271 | 4.44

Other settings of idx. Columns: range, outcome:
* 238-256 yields 4.55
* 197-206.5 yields 3.51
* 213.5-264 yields 3.86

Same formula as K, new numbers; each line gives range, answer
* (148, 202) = 3.74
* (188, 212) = 3.57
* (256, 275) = 4.47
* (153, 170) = 3.3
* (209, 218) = 2.26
